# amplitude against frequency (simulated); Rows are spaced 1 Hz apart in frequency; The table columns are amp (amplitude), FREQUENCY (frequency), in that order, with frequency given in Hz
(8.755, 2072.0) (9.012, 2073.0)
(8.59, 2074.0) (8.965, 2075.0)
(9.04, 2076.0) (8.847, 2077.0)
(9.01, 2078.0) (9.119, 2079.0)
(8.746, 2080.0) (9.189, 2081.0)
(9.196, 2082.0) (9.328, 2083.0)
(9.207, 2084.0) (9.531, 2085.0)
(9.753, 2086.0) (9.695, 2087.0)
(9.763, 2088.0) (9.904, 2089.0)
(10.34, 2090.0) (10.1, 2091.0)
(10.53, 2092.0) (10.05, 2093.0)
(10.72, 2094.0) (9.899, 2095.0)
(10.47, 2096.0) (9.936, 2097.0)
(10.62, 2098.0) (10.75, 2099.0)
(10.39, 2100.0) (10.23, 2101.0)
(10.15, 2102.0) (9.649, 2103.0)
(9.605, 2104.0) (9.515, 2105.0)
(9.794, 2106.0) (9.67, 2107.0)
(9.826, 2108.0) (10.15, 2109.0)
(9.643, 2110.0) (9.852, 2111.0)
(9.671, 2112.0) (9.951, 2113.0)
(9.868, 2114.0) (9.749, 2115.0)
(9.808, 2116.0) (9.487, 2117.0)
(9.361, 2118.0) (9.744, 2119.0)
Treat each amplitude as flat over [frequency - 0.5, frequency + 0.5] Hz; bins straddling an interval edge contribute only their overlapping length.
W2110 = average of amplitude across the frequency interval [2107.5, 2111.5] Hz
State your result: 9.87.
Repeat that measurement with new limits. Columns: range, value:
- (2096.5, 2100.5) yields 10.4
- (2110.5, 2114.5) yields 9.84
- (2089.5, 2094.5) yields 10.3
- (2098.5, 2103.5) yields 10.2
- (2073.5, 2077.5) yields 8.86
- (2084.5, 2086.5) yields 9.64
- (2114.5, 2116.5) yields 9.78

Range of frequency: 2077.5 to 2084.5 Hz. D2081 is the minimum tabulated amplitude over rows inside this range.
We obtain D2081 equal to 8.746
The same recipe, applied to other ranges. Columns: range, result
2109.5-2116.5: 9.643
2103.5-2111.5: 9.515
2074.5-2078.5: 8.847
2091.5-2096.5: 9.899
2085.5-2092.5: 9.695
